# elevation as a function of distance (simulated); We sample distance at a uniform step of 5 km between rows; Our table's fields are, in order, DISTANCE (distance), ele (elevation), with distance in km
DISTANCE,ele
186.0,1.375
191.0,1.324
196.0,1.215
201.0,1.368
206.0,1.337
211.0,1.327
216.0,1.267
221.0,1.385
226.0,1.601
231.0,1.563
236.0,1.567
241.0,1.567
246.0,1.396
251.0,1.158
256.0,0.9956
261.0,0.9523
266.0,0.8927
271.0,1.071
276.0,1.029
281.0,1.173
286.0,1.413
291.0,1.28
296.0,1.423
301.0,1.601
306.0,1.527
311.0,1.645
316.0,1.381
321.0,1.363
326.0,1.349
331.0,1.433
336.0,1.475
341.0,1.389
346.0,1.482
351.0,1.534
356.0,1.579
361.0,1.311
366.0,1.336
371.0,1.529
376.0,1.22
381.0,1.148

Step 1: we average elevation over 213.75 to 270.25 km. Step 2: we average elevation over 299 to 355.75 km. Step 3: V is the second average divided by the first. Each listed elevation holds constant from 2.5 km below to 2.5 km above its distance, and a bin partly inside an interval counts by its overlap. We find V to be 1.14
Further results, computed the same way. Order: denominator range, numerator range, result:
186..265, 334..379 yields 1.07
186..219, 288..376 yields 1.10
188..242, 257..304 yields 0.85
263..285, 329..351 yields 1.37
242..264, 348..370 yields 1.26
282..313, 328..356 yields 1.00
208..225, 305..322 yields 1.10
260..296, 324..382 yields 1.23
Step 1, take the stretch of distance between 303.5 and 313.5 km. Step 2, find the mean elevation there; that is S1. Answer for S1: 1.59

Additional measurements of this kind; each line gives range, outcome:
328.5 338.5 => 1.45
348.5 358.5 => 1.56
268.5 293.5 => 1.19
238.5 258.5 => 1.28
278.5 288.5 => 1.29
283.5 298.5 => 1.37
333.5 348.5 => 1.45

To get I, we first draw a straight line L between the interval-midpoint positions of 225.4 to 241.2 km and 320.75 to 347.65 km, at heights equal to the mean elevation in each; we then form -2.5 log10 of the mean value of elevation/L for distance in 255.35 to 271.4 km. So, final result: 0.499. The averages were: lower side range 1.57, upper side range 1.42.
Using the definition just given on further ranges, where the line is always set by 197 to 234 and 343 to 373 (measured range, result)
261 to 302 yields 0.185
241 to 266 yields 0.230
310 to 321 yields -0.014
